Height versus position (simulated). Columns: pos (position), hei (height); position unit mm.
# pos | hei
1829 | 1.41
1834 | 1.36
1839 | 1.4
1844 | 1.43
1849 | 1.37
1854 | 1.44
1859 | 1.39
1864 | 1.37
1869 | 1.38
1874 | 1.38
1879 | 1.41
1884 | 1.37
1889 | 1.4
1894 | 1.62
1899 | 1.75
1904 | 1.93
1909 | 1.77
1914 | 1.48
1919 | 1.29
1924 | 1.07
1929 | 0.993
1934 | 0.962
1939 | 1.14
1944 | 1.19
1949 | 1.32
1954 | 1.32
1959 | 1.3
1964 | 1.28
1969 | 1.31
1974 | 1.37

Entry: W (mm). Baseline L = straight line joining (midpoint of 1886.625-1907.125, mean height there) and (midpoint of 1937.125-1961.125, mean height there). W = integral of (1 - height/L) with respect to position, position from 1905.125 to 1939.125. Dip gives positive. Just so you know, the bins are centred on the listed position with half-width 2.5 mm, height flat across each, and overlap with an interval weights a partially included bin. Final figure 4.8 mm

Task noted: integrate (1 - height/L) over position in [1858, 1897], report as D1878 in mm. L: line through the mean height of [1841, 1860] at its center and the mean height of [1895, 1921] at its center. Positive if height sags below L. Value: 2.6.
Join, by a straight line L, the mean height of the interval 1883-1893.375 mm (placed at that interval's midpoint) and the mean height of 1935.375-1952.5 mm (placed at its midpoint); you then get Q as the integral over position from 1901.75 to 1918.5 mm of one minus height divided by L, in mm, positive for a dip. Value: -4.1 mm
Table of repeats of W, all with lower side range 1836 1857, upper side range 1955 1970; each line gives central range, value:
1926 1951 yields 3.86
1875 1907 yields -4.90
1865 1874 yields 0.05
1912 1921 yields -0.29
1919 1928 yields 1.46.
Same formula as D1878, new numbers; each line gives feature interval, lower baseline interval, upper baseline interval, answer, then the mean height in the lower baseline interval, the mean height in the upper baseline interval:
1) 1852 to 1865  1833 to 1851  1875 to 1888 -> -0.1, 1.39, 1.39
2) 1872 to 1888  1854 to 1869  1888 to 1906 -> 1.6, 1.39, 1.69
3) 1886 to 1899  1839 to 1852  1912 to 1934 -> -3.0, 1.4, 1.17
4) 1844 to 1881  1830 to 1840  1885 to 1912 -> 2.7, 1.38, 1.67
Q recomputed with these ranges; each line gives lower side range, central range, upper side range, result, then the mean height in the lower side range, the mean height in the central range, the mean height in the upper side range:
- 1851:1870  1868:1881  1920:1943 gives -0.58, 1.4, 1.39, 1.07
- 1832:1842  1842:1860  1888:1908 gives 0.60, 1.38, 1.41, 1.7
